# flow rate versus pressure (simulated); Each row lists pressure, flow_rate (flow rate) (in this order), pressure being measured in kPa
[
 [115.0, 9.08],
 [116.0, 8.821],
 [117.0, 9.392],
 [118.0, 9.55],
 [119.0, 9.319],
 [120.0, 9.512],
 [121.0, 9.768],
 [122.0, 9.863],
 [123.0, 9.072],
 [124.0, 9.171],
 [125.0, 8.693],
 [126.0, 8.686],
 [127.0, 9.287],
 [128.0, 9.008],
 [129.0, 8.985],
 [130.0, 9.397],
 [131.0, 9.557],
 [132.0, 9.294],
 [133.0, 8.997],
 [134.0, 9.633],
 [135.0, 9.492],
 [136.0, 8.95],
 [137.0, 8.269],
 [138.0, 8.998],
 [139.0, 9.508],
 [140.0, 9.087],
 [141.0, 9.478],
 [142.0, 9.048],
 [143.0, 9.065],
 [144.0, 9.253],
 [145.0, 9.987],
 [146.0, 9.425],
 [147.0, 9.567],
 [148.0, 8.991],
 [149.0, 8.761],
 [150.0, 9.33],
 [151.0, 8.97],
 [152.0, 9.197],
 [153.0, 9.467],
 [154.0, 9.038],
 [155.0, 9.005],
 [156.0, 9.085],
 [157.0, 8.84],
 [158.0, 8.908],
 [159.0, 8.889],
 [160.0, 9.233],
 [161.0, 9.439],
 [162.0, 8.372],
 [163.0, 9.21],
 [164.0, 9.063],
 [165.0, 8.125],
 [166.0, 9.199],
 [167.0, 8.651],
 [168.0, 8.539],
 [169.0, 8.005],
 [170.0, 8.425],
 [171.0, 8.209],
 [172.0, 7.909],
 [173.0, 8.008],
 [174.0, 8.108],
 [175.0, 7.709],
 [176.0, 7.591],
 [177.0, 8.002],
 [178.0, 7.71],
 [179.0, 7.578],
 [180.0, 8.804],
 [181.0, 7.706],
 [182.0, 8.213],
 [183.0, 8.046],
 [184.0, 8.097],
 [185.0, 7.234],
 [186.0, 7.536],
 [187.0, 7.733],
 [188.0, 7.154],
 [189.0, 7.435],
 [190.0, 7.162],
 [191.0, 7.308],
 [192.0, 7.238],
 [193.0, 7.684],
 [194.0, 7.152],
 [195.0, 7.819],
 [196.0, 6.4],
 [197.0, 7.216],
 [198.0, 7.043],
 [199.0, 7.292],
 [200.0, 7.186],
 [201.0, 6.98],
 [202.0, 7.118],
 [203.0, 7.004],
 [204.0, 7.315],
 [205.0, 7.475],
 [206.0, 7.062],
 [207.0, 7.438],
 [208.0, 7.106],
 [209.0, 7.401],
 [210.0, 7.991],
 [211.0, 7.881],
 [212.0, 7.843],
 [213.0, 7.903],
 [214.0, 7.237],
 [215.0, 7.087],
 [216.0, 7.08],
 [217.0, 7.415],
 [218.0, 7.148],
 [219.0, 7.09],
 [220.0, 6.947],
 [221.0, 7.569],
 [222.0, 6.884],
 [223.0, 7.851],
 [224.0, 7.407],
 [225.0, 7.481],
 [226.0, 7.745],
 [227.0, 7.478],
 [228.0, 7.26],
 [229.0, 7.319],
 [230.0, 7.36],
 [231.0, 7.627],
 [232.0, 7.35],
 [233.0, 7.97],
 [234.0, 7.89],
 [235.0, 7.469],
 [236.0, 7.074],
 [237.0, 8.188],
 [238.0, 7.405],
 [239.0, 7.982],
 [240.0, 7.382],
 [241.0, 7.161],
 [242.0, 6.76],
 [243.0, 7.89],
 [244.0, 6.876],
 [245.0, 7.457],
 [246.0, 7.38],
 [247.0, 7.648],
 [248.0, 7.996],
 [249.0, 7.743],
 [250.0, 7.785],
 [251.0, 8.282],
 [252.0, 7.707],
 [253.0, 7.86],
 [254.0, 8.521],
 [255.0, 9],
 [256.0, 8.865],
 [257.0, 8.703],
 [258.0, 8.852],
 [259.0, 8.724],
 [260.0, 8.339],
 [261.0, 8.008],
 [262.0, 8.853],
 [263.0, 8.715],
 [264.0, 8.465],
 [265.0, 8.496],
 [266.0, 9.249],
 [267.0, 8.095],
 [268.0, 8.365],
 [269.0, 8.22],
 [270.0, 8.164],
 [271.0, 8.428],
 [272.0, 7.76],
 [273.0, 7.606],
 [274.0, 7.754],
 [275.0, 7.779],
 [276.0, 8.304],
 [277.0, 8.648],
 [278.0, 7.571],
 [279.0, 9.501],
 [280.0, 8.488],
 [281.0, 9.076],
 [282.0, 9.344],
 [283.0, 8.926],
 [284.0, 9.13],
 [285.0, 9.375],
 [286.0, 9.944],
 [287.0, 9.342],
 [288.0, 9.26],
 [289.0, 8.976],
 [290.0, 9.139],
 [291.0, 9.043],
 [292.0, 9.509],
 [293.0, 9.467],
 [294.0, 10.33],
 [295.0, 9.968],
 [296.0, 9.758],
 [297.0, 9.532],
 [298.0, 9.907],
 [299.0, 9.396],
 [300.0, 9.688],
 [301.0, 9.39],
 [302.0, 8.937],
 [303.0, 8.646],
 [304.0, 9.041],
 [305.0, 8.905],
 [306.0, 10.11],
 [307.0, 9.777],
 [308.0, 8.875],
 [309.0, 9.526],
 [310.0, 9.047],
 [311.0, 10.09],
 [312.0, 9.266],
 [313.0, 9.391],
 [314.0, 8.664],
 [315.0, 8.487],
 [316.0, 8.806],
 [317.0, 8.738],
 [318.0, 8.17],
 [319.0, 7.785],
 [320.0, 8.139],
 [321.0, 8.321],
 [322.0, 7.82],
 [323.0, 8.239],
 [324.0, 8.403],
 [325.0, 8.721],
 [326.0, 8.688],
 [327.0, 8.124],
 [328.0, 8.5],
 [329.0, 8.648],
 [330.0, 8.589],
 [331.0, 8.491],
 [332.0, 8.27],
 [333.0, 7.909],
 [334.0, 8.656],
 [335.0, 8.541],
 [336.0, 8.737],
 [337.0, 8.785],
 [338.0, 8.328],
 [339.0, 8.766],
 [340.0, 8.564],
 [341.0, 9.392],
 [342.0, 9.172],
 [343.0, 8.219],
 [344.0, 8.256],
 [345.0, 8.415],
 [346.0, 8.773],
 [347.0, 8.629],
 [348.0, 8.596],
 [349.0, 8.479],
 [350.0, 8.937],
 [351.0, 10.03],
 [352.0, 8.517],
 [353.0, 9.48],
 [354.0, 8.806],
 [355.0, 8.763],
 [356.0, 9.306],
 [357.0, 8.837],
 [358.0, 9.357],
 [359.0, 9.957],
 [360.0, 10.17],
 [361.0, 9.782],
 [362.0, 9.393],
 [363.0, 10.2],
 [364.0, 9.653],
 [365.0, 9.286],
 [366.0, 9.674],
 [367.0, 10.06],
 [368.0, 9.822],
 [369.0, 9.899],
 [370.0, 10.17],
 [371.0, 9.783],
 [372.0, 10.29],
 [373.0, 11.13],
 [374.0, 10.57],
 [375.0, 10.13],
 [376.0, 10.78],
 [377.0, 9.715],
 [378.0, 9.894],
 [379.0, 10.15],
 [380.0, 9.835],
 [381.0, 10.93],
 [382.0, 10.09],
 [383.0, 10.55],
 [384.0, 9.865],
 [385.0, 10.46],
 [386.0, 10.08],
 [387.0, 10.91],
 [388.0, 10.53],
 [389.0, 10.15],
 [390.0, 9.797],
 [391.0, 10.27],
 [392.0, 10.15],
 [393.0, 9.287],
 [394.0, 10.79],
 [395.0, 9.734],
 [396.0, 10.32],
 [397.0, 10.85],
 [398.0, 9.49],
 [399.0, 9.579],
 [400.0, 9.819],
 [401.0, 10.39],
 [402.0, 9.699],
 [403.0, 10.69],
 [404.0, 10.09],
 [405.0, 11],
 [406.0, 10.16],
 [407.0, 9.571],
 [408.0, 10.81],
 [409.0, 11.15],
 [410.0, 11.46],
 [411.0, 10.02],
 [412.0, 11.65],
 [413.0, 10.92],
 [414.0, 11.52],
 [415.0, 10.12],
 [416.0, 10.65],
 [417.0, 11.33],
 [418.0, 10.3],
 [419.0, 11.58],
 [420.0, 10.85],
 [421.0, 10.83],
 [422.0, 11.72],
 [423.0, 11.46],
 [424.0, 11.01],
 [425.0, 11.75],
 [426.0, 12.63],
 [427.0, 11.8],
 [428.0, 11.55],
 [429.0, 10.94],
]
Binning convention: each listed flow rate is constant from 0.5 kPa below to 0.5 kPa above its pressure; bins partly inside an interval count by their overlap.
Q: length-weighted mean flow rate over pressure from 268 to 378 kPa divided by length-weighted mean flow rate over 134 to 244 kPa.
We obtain 1.1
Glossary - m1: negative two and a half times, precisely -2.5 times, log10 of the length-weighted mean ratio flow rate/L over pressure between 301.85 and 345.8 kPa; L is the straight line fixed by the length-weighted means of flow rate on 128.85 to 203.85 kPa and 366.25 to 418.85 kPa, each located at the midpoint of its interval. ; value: 0.12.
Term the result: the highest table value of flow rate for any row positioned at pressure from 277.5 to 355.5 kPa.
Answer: 10.33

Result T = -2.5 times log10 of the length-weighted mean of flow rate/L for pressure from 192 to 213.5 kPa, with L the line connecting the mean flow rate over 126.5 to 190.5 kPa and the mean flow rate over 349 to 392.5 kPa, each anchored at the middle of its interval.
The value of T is 0.21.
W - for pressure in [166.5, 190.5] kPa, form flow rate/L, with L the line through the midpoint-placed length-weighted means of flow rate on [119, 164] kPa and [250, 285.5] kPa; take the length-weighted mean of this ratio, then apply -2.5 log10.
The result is 0.14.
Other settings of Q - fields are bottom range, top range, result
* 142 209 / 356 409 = 1.24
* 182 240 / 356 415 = 1.37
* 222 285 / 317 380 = 1.13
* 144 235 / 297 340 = 1.11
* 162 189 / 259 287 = 1.06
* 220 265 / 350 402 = 1.27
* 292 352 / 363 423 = 1.17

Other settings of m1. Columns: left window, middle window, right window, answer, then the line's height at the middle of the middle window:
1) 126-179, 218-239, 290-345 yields 0.19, 8.89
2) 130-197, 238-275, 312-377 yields 0.09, 8.78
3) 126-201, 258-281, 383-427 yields 0.13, 9.41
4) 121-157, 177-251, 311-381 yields 0.22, 9.16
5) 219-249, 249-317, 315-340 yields -0.12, 7.97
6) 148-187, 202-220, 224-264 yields 0.11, 8.12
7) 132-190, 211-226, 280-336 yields 0.19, 8.77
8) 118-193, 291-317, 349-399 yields 0.02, 9.52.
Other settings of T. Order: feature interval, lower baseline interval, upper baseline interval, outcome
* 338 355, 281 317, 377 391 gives 0.121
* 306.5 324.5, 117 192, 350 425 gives 0.118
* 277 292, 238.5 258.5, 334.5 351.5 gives -0.108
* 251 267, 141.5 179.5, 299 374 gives 0.046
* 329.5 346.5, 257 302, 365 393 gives 0.127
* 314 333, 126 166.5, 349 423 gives 0.181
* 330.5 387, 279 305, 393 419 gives 0.066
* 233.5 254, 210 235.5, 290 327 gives 0.033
